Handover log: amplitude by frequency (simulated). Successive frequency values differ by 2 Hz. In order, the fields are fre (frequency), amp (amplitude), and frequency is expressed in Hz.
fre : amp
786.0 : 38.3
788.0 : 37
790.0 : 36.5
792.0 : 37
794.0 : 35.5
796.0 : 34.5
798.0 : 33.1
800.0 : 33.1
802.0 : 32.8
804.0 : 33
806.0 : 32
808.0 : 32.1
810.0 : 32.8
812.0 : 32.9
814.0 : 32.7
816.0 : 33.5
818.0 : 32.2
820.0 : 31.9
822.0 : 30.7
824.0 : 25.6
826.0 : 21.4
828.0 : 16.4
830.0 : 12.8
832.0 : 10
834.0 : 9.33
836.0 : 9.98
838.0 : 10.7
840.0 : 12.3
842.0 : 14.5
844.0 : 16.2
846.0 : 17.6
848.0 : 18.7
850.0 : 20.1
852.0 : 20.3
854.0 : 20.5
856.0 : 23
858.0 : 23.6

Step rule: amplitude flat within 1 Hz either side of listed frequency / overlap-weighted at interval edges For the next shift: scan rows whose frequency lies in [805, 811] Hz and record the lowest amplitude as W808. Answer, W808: 32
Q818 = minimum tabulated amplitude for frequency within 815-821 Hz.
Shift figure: 31.9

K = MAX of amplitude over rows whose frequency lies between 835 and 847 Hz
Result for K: 17.6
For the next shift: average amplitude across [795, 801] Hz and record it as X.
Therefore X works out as 33.6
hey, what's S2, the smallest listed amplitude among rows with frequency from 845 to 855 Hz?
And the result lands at 17.6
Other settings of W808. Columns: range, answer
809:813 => 32.8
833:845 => 9.33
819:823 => 30.7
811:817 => 32.7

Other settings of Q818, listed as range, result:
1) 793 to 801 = 33.1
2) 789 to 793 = 36.5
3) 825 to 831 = 12.8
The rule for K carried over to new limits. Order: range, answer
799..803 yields 33.1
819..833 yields 31.9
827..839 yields 16.4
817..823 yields 32.2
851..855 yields 20.5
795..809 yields 34.5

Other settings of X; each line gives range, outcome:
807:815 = 32.6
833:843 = 11.4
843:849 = 17.5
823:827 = 23.5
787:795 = 36.5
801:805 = 32.9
